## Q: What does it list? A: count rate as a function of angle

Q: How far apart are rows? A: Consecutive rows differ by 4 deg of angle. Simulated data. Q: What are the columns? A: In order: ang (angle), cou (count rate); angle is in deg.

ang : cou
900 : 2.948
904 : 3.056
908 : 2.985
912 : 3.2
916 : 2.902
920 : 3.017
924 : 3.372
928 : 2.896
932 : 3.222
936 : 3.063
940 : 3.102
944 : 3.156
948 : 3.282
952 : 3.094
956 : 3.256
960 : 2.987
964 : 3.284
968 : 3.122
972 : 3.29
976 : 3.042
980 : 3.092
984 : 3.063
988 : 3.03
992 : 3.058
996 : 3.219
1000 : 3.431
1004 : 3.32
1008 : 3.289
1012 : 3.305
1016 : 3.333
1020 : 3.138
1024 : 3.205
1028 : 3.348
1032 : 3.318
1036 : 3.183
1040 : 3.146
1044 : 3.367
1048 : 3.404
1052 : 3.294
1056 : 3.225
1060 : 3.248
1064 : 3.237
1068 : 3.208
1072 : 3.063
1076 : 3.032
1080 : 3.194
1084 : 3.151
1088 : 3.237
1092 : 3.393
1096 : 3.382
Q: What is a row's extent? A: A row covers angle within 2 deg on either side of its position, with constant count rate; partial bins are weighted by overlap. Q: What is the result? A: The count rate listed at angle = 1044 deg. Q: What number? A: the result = 3.367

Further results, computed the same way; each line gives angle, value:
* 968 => 3.122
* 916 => 2.902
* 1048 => 3.404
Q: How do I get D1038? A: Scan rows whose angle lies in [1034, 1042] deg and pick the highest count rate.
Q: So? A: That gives 3.183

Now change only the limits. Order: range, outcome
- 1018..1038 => 3.348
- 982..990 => 3.063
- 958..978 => 3.29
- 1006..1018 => 3.333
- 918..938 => 3.372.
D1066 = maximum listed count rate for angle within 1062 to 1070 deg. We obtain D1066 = 3.237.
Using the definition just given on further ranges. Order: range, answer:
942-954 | 3.282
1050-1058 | 3.294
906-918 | 3.2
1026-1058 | 3.404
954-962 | 3.256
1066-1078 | 3.208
